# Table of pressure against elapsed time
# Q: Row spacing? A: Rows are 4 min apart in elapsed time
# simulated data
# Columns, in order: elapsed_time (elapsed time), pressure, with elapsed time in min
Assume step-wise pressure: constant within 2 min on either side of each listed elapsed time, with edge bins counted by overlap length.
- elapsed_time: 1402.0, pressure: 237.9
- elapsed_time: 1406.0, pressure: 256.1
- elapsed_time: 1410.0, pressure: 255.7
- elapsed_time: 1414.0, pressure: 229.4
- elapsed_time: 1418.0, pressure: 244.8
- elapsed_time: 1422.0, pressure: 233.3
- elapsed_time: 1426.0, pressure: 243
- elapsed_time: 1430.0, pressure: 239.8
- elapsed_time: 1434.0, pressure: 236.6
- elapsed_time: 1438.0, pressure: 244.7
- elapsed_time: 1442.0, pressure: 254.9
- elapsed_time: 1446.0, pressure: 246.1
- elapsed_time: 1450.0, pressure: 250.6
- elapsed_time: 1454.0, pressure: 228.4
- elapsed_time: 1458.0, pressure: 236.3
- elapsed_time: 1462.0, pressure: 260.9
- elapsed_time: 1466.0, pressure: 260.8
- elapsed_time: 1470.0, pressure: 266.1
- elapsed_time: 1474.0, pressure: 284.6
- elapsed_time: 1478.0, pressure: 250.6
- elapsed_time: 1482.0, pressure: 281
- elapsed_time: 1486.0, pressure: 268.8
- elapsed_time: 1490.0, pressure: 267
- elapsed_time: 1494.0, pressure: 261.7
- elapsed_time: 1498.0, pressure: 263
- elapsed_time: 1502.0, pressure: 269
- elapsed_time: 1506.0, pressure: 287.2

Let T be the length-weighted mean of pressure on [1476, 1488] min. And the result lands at 267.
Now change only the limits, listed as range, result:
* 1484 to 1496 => 266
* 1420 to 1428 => 238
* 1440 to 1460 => 243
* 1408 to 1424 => 241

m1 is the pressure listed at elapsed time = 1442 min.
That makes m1 254.9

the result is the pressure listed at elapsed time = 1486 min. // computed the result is 268.8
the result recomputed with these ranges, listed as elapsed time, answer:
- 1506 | 287.2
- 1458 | 236.3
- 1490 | 267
